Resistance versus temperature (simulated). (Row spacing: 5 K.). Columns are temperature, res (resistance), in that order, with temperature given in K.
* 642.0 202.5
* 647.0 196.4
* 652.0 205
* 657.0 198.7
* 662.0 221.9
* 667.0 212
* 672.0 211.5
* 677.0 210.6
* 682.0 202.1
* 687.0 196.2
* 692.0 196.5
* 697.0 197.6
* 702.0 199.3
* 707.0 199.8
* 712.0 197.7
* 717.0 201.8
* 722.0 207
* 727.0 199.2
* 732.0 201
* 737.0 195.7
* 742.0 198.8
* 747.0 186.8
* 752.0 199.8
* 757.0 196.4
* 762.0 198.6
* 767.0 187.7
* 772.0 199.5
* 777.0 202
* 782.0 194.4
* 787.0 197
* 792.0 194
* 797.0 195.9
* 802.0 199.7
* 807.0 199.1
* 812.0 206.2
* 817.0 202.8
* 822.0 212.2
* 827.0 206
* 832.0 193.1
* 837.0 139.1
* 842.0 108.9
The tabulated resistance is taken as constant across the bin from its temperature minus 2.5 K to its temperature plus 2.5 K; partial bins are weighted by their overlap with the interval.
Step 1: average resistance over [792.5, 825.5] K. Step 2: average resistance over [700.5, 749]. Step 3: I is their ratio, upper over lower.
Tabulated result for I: 1.02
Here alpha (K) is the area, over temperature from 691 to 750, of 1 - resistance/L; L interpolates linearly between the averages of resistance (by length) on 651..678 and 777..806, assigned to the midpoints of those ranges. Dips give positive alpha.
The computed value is 1.7 K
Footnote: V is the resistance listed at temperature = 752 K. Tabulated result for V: 199.8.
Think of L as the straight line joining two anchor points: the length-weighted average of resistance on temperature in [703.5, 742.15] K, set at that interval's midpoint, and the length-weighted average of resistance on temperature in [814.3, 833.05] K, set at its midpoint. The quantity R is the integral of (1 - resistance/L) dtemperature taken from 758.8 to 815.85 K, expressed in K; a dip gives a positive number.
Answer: 1.4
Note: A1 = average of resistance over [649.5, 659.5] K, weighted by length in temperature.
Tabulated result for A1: 202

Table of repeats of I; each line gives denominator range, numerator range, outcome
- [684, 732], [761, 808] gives 0.99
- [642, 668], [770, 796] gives 0.96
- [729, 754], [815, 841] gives 0.95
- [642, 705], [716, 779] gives 0.97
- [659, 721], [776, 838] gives 0.96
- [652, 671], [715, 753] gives 0.95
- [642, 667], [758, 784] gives 0.95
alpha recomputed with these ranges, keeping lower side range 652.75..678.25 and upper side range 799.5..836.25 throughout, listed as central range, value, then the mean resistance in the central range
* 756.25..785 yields 0.94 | 196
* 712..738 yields 0.68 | 201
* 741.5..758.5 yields 0.79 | 195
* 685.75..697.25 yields 0.66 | 197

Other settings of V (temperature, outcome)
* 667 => 212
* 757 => 196.4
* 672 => 211.5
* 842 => 108.9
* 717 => 201.8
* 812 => 206.2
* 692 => 196.5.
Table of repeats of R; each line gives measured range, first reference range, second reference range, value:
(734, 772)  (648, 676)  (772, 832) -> 1.5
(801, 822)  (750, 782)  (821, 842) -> -2.4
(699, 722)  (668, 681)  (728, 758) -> 0.3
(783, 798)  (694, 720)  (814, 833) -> 0.6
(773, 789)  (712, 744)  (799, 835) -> 0.3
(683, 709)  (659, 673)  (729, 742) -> 1.2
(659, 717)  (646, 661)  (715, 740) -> -0.6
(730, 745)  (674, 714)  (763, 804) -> 0.0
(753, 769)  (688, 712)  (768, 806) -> 0.2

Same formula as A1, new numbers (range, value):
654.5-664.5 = 210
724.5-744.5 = 199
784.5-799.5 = 196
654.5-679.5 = 211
